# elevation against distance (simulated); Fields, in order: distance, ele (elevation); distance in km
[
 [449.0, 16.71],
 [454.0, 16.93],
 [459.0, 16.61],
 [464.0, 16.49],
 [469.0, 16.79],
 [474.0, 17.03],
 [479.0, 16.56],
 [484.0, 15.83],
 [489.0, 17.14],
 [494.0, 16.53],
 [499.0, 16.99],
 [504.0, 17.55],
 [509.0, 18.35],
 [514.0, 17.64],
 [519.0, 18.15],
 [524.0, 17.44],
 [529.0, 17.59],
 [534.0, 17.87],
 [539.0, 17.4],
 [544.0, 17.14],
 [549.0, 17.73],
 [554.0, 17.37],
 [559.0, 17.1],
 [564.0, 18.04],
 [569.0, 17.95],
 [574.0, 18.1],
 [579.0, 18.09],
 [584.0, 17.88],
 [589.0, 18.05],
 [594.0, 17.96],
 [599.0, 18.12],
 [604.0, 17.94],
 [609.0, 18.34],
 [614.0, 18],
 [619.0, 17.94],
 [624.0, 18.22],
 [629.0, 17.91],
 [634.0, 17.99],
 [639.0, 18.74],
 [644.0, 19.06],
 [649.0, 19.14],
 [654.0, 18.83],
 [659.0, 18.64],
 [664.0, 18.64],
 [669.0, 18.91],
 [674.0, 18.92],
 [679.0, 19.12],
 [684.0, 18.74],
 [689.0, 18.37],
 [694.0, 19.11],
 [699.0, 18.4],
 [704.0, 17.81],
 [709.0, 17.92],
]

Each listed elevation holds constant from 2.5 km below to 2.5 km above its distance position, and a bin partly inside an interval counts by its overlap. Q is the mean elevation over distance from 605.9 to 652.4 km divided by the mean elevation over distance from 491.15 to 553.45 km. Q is 1.05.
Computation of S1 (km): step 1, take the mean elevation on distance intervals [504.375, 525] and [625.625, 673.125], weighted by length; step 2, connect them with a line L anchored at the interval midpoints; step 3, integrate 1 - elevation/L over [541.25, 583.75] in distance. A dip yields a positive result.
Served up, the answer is 1.09 km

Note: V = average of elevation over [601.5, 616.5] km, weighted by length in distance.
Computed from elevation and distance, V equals 18.1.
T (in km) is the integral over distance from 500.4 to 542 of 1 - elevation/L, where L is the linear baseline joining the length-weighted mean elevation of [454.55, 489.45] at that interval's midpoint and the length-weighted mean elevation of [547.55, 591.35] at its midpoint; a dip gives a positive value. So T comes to -1.21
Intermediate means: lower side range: 16.6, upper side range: 17.8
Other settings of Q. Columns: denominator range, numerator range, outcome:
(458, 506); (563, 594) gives 1.08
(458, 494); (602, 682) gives 1.11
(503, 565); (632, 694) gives 1.06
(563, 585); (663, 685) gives 1.05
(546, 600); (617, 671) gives 1.04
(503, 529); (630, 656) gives 1.05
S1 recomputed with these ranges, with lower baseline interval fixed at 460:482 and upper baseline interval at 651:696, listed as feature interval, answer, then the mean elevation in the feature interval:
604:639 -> 0.30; 18.1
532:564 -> 0.04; 17.5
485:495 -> 0.09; 16.7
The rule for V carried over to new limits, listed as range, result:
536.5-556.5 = 17.4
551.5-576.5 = 17.7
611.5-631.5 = 18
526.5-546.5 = 17.5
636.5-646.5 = 18.9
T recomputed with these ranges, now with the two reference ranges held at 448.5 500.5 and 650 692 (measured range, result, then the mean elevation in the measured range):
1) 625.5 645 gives 0.0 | 18.4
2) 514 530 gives -0.5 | 17.7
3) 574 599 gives -0.2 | 18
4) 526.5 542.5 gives -0.2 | 17.6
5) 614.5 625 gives 0.1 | 18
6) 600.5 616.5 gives 0.0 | 18.1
